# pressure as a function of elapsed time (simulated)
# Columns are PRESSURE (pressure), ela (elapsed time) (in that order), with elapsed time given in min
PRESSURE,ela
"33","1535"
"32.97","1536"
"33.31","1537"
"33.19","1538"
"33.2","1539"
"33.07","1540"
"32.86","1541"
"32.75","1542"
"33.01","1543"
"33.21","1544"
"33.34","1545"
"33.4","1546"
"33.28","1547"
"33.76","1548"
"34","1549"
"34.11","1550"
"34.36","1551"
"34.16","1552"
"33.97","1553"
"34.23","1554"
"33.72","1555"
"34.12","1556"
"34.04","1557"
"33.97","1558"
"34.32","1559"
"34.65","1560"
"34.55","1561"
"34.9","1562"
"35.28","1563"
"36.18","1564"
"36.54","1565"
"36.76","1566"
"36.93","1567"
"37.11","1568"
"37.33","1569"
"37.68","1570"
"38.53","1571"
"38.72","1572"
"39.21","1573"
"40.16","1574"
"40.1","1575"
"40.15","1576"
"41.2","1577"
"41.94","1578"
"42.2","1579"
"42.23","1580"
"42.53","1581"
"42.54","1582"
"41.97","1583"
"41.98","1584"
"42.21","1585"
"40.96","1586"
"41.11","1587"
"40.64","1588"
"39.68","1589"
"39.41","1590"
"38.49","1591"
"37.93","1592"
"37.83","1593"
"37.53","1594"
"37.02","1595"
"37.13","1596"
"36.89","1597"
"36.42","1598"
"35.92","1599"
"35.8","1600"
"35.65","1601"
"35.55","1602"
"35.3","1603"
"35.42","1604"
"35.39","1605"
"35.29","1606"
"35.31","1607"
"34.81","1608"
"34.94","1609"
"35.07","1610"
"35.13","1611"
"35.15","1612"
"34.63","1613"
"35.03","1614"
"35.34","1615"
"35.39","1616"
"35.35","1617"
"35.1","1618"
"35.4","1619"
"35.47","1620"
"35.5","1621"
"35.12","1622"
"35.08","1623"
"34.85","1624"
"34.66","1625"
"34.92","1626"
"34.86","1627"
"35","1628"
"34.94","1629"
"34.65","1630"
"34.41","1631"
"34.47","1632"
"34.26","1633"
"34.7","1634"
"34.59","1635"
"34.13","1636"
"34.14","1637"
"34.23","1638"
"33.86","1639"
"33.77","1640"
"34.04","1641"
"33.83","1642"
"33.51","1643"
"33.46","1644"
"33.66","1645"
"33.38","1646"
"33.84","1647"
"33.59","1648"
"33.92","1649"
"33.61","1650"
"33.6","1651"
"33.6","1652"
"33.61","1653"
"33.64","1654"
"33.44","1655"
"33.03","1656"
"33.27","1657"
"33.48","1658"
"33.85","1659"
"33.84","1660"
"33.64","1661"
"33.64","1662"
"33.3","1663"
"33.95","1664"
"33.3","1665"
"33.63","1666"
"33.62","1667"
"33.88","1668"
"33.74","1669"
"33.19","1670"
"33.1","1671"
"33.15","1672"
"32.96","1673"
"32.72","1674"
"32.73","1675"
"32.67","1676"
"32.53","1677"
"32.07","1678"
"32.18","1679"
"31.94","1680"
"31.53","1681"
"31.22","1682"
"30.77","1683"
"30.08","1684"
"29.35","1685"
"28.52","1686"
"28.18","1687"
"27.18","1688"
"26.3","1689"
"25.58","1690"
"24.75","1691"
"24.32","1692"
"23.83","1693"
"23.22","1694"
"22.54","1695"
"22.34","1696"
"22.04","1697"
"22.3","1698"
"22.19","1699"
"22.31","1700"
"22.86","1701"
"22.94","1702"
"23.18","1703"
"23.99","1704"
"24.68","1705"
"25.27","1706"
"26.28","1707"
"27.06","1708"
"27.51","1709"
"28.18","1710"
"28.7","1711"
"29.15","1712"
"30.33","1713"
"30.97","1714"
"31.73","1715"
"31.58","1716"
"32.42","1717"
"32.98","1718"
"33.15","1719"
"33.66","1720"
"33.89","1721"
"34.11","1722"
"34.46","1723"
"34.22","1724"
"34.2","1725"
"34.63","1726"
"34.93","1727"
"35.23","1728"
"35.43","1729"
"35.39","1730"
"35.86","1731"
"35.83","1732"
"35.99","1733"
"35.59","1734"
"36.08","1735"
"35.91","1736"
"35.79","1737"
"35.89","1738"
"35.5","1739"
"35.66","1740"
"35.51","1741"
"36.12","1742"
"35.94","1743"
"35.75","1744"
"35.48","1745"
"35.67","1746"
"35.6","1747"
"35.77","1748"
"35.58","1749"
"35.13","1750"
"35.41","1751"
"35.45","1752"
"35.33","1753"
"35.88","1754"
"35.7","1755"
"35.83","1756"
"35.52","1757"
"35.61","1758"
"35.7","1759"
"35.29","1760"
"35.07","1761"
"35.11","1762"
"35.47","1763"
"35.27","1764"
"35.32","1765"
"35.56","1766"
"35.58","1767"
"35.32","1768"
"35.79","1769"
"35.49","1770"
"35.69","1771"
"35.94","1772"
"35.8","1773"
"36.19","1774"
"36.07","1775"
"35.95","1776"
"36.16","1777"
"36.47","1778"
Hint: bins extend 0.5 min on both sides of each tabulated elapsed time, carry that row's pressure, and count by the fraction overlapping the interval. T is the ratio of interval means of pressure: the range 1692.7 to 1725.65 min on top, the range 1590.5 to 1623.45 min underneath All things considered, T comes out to 0.8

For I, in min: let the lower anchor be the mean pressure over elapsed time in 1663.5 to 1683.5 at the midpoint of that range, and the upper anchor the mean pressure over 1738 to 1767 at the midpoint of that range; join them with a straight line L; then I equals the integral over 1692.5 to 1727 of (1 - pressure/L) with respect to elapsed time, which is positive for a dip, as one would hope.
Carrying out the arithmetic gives 6.0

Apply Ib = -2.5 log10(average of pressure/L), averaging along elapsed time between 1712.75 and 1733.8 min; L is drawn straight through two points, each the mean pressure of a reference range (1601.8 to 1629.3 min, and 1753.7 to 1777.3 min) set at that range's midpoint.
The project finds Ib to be 0.05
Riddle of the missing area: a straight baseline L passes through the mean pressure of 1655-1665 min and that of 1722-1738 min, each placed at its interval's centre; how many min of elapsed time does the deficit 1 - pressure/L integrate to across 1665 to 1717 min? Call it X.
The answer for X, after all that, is 8.8 min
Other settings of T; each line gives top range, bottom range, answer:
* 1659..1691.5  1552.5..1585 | 0.83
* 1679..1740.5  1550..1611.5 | 0.80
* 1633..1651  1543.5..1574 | 0.96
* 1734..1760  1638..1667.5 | 1.06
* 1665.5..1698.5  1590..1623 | 0.82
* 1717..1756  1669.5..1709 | 1.28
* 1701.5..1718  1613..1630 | 0.80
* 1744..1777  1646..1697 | 1.14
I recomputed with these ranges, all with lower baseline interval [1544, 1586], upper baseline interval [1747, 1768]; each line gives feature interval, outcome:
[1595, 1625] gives 1.06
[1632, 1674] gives 3.11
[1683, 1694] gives 2.82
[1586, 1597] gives -0.54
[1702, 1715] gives 3.18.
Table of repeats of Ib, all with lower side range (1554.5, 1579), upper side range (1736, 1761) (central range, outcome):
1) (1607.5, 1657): 0.066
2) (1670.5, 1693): 0.202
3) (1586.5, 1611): 0.001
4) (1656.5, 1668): 0.085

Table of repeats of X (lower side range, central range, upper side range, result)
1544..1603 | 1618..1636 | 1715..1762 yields 0.8 min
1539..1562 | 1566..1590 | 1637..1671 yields -4.6 min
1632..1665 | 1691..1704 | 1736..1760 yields 4.4 min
